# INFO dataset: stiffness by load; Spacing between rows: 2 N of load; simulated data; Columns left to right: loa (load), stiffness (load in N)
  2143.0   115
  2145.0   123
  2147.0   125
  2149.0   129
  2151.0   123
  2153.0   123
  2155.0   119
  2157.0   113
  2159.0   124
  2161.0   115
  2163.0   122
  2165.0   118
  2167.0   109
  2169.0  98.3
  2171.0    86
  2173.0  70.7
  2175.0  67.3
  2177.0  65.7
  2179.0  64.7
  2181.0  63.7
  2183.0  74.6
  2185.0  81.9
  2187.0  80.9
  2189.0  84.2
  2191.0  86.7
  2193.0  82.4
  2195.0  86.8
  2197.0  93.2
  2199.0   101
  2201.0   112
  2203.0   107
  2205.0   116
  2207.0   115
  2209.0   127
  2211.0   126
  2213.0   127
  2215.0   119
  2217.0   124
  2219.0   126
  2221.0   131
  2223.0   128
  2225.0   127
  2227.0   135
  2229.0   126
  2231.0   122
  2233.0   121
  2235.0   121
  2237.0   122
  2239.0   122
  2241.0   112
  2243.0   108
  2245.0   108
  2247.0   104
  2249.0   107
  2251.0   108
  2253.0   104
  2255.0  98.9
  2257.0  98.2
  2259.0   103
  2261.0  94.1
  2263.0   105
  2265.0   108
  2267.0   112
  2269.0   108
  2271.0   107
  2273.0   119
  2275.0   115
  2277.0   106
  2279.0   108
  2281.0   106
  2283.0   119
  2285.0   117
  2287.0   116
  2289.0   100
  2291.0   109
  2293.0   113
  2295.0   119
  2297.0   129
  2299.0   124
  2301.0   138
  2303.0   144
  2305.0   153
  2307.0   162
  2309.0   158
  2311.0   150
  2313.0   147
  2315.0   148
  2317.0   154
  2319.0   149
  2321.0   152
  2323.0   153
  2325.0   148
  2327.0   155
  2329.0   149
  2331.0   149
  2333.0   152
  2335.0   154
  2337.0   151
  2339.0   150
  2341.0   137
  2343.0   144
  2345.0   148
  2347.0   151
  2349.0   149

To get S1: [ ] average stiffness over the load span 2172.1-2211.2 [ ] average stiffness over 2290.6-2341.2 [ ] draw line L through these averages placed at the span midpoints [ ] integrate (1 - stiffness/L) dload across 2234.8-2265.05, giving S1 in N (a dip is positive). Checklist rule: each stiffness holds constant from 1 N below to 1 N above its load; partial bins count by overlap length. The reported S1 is 2.0 N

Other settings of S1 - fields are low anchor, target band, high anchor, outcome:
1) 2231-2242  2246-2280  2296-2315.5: 6.1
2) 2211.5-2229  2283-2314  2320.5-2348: 2.4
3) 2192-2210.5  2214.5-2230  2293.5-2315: -2.0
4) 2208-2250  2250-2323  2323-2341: 8.1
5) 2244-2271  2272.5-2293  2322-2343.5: 1.4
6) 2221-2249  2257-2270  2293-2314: 2.4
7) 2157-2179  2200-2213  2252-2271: -2.4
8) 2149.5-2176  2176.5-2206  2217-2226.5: 7.7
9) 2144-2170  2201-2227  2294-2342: 1.2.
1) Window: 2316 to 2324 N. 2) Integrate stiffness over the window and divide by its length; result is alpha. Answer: 152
